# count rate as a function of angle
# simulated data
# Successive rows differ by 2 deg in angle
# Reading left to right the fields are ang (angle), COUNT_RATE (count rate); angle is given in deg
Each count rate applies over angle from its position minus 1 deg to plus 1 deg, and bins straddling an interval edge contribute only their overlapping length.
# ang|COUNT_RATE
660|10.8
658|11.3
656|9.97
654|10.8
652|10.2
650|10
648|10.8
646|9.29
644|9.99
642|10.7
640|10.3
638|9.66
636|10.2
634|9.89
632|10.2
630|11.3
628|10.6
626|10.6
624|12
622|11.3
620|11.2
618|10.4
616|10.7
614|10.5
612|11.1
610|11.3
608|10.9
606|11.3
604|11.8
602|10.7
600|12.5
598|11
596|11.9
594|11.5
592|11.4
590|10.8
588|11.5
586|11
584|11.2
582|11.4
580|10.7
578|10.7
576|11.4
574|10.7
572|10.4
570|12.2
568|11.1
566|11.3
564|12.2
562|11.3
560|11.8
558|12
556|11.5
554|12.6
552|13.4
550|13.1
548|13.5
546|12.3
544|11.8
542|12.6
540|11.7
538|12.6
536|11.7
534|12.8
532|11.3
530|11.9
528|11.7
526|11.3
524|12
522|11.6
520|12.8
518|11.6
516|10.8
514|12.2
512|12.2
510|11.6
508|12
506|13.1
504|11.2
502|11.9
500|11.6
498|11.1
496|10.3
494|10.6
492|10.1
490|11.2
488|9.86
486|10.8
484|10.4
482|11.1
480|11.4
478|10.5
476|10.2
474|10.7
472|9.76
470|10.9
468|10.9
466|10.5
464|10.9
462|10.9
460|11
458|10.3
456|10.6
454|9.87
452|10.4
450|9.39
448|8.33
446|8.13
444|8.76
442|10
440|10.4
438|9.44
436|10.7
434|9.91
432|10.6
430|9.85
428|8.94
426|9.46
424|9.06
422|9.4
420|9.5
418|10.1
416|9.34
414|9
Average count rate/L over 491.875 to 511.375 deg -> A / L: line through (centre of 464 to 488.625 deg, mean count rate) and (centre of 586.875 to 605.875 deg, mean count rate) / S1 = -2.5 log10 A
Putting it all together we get -0.06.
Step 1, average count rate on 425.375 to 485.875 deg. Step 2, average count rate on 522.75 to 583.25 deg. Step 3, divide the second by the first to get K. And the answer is 1.16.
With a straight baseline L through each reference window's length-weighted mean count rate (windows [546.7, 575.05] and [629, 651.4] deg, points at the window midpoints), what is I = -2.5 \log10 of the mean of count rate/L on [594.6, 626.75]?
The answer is -0.03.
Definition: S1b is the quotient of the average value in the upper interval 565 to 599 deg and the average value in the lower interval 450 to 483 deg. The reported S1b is 1.06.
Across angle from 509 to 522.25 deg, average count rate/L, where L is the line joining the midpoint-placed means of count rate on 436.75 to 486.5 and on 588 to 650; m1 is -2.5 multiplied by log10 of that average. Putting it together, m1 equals -0.14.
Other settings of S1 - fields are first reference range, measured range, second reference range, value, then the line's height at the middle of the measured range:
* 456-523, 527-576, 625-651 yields -0.12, 10.7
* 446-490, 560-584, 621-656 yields -0.08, 10.4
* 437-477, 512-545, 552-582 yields -0.09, 11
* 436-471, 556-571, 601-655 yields -0.12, 10.4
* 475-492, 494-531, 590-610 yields -0.08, 10.8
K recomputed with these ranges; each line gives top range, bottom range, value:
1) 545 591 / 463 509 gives 1.07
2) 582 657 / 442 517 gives 1.01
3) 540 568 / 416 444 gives 1.25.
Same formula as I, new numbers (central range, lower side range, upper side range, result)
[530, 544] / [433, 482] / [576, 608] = -0.118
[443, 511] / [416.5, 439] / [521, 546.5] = 0.017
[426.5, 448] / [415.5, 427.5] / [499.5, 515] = 0.034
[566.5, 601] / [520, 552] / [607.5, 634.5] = 0.018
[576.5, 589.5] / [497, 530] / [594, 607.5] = 0.046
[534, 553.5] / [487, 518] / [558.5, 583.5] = -0.113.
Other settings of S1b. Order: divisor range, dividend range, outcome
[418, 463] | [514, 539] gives 1.21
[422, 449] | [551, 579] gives 1.22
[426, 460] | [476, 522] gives 1.16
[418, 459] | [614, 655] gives 1.09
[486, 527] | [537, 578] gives 1.04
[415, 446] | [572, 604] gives 1.16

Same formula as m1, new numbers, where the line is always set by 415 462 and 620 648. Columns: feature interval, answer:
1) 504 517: -0.189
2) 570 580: -0.067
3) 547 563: -0.213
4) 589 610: -0.101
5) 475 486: -0.087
